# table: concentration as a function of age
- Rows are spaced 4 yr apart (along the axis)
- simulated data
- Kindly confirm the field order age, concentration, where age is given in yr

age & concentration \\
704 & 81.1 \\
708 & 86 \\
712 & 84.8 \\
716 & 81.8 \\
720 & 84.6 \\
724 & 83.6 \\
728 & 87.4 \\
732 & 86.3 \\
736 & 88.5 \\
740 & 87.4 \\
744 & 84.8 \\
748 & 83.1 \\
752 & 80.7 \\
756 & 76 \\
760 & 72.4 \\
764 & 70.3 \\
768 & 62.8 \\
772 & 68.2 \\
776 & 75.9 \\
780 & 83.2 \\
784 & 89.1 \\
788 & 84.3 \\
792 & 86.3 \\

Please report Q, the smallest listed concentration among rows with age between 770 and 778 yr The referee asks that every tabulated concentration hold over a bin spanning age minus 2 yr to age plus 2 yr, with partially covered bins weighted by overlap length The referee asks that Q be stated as 68.2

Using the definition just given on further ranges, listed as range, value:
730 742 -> 86.3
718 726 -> 83.6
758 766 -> 70.3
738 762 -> 72.4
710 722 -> 81.8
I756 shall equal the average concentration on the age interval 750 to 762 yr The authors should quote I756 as 76.4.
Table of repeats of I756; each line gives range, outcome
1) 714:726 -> 83.3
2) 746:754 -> 81.9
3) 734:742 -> 88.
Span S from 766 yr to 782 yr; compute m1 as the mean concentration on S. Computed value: 72.5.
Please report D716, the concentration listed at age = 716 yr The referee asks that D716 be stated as 81.8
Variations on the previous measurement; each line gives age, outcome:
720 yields 84.6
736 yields 88.5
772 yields 68.2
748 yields 83.1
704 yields 81.1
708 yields 86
